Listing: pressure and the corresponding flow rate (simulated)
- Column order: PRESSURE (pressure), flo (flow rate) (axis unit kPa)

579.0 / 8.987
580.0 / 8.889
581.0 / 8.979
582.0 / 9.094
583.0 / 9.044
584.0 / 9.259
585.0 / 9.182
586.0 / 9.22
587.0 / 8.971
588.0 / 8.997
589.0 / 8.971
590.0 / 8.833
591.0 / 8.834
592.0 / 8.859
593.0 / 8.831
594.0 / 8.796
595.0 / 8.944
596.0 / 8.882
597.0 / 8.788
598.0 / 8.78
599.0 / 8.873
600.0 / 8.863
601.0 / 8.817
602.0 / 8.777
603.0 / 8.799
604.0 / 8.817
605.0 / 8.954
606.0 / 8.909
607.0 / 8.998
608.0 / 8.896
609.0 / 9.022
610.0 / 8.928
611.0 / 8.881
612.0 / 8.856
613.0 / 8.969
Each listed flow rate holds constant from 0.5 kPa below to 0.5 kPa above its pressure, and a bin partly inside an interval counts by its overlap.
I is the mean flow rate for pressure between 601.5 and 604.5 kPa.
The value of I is 8.8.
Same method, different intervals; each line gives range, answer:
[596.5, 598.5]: 8.78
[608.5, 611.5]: 8.94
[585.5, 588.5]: 9.06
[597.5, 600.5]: 8.84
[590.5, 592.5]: 8.85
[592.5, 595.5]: 8.86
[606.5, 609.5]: 8.97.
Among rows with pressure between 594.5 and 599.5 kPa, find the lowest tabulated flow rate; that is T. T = 8.78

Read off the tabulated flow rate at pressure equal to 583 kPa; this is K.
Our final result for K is 9.044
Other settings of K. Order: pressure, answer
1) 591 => 8.834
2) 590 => 8.833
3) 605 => 8.954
